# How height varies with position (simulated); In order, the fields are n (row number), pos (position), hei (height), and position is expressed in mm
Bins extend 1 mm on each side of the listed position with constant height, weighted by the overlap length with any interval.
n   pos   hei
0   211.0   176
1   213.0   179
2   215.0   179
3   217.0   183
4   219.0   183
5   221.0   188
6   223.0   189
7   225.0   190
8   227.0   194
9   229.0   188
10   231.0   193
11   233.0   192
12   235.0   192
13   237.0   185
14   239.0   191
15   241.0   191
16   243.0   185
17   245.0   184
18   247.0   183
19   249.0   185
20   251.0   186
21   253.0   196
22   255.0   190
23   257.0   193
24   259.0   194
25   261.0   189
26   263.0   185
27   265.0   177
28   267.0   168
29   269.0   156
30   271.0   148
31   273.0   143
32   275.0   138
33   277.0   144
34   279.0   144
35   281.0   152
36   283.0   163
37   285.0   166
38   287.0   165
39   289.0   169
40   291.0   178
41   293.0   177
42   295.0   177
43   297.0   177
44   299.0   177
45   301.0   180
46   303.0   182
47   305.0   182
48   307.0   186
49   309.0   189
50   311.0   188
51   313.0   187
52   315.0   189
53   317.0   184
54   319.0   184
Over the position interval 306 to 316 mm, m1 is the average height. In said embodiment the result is 188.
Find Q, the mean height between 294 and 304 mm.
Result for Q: 179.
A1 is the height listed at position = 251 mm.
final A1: 186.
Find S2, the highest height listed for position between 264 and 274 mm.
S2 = 177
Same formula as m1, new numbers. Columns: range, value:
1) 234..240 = 189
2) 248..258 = 190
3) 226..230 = 191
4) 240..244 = 188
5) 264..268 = 172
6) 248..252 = 186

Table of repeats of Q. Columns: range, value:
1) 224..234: 191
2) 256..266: 188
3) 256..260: 194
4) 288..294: 175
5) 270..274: 146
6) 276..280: 144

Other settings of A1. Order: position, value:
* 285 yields 166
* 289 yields 169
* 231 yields 193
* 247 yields 183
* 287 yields 165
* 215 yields 179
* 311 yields 188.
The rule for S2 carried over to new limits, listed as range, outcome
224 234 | 194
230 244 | 193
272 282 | 152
